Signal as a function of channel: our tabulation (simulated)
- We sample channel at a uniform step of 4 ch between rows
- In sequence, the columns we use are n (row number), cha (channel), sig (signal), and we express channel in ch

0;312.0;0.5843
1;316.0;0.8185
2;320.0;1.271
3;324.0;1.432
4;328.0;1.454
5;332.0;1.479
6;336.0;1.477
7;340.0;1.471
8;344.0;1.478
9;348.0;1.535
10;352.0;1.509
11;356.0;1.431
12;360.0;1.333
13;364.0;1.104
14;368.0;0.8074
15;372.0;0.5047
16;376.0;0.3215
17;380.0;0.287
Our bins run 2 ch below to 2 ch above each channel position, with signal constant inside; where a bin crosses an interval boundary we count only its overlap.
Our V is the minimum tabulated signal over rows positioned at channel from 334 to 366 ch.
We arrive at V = 1.104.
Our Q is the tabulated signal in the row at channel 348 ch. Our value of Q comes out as 1.535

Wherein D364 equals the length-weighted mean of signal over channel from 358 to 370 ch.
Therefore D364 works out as 1.08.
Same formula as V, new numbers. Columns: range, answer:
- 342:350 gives 1.478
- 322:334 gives 1.432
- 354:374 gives 0.5047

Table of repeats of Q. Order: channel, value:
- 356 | 1.431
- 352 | 1.509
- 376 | 0.3215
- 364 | 1.104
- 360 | 1.333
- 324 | 1.432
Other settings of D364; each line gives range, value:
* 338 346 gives 1.47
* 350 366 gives 1.34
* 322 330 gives 1.44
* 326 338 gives 1.47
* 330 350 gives 1.49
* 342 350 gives 1.51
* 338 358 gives 1.48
